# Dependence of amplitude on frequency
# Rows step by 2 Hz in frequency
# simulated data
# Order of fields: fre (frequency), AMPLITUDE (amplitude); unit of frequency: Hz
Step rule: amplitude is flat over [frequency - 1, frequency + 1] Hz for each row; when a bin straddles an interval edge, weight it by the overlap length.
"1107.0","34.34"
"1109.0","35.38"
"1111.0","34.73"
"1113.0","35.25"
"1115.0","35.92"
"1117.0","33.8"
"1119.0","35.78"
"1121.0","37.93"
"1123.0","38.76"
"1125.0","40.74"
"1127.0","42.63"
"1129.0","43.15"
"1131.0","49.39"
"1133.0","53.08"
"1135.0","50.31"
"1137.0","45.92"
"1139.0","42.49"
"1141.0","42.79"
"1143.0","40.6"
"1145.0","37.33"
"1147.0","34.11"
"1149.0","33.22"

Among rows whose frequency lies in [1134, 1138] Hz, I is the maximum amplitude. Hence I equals 50.31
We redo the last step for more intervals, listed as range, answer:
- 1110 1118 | 35.92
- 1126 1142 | 53.08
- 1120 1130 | 43.15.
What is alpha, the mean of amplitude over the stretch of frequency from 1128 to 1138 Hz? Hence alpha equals 48.4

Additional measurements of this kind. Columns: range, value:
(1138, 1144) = 42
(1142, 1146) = 39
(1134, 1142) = 45.4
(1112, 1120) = 35.2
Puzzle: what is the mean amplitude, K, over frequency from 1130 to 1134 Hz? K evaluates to 51.2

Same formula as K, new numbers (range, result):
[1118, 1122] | 36.9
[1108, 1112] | 35.1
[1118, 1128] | 39.2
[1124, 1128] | 41.7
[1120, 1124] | 38.3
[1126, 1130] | 42.9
